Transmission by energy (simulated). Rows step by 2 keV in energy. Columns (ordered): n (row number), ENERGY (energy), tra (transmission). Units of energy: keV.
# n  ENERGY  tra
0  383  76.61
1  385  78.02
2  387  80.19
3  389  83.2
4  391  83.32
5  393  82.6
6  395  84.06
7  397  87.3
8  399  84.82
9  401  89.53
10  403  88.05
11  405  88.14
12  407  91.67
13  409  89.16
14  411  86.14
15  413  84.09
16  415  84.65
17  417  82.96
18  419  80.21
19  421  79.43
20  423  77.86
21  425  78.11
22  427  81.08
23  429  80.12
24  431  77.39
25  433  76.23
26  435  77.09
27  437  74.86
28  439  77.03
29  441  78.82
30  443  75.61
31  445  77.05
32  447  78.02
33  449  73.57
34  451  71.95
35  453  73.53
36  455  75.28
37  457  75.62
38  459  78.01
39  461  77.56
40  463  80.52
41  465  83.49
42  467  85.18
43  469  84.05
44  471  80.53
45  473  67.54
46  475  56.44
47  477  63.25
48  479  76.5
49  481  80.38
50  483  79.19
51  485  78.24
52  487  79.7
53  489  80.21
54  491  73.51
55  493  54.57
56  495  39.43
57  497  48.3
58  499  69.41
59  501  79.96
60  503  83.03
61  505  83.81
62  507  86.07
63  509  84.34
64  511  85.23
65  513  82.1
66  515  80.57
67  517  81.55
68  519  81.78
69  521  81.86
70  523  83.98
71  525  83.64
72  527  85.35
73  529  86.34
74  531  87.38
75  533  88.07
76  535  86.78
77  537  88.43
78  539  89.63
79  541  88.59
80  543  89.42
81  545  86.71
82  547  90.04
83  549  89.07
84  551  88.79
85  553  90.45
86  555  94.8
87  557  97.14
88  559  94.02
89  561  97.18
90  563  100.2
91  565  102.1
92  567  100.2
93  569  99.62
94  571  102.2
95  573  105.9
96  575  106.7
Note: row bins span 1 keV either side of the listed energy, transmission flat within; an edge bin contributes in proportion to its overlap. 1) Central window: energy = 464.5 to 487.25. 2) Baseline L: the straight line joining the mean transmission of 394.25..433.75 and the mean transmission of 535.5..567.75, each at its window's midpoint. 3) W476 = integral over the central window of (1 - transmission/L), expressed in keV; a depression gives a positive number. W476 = 3.05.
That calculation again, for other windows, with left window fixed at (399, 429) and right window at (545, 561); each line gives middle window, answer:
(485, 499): 3.8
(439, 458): 2.3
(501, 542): 2.5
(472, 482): 2.2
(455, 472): 1.3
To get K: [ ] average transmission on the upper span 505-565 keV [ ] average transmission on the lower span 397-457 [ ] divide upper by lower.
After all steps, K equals 1.09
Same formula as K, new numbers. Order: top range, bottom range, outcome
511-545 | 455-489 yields 1.11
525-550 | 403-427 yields 1.05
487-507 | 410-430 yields 0.85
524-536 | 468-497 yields 1.23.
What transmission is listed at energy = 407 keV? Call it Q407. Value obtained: 91.67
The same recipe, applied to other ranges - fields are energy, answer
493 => 54.57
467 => 85.18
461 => 77.56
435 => 77.09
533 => 88.07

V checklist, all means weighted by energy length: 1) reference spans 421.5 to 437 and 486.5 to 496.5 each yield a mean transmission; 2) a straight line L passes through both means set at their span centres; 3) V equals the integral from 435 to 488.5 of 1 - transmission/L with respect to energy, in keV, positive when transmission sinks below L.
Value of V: -4.4 keV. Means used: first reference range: 78.1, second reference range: 63.9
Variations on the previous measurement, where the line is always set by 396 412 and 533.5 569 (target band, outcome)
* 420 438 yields 2.2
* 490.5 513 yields 4.7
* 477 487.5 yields 1.5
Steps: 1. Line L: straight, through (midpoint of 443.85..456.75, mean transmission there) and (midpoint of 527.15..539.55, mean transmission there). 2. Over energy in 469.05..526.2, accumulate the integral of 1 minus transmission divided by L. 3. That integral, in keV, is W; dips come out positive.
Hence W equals 4.74 keV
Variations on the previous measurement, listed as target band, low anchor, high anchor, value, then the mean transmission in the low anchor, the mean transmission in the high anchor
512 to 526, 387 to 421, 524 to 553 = 0.84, 85.3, 87.8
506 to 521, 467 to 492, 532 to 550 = -0.07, 75.4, 88.5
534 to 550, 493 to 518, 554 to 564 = 0.18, 74.5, 96.7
